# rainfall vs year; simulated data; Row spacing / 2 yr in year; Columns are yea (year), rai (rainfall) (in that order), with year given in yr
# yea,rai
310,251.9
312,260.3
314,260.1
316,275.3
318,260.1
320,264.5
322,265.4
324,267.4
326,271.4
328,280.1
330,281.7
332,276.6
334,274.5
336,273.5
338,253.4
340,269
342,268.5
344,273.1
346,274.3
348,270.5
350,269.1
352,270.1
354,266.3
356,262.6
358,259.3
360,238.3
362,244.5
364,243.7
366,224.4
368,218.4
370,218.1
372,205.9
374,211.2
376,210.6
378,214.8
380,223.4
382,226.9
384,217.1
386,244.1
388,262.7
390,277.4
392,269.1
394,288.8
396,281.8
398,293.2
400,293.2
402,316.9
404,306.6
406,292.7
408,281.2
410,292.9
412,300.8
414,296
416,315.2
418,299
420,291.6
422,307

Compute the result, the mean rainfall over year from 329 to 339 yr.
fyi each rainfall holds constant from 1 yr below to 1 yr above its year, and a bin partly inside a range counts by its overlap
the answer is 272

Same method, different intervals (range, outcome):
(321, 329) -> 271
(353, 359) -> 263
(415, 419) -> 307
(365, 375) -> 216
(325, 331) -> 278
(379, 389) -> 235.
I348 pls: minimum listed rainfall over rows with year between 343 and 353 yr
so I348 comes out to 269.1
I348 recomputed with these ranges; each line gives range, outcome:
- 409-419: 292.9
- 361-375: 205.9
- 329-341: 253.4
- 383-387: 217.1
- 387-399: 262.7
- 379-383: 223.4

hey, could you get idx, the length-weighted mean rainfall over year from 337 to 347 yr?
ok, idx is 268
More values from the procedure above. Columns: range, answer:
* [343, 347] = 274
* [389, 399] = 282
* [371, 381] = 213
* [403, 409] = 294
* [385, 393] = 263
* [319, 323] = 265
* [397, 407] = 301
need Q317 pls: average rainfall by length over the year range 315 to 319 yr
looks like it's 268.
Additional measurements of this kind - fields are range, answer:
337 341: 261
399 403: 305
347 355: 269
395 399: 288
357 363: 247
